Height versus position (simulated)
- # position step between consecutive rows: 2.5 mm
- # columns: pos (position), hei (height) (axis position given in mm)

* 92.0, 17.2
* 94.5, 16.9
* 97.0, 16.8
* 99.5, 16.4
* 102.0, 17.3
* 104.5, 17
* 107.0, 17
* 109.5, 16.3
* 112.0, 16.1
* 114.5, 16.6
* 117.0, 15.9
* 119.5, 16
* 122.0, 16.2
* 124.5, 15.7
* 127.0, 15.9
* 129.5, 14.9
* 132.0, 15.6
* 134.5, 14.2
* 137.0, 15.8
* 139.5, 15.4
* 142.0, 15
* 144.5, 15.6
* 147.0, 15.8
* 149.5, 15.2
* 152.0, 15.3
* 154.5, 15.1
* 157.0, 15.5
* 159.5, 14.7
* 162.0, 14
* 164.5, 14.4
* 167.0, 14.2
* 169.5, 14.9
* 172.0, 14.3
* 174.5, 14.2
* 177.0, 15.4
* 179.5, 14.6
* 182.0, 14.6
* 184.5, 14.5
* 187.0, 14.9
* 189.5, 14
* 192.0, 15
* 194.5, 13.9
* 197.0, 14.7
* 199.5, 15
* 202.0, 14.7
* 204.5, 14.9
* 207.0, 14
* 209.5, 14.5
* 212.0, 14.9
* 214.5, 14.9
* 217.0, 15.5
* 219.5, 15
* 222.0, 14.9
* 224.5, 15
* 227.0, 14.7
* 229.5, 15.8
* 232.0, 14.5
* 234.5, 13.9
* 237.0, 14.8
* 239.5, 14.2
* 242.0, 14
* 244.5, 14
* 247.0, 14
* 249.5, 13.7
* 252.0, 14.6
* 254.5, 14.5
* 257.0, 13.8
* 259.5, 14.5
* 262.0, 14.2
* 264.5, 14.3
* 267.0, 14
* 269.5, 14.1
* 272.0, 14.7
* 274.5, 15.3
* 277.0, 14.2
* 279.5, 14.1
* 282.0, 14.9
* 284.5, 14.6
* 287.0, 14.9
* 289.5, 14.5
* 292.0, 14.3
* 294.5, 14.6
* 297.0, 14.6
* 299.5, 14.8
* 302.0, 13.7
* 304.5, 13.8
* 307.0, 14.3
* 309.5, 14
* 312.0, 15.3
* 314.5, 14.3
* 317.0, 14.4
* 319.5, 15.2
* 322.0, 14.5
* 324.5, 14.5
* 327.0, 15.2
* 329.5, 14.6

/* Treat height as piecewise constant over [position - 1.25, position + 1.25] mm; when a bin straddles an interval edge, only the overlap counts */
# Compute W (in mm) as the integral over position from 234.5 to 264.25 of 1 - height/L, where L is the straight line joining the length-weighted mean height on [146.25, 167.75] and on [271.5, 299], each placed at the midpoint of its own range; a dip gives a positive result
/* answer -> 1.0 mm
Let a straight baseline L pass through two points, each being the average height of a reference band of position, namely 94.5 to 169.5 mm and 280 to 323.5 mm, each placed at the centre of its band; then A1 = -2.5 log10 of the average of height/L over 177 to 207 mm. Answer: 0.05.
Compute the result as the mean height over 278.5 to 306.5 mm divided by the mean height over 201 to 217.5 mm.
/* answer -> 0.98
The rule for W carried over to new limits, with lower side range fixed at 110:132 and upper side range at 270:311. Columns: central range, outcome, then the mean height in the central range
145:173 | 1.27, 14.9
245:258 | 0.59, 14.1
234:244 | 0.45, 14.2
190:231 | 0.86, 14.8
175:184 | 0.37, 14.8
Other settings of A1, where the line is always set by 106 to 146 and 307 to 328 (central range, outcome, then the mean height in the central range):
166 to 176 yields 0.08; 14.4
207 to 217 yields 0.04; 14.8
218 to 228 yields 0.02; 14.9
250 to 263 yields 0.05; 14.3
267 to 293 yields 0.02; 14.5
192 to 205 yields 0.05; 14.7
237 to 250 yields 0.07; 14.1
